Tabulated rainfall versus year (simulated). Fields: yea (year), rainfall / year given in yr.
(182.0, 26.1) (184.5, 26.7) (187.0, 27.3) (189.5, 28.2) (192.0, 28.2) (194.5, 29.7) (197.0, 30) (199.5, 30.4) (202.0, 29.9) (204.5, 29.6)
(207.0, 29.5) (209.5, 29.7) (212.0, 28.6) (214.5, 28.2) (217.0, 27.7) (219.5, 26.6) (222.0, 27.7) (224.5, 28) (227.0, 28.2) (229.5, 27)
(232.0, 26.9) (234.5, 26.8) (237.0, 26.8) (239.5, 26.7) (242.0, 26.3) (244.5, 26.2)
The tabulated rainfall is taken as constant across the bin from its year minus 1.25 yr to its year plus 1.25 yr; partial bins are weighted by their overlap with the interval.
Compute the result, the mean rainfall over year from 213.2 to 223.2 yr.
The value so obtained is 27.6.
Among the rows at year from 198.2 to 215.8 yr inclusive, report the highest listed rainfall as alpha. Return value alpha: 30.4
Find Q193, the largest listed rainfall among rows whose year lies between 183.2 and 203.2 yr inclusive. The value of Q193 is 30.4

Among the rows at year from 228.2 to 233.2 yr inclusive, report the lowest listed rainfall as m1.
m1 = 26.9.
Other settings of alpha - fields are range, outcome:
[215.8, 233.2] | 28.2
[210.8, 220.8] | 28.6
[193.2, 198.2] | 30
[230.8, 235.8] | 26.9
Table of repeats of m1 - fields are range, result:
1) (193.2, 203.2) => 29.7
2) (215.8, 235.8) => 26.6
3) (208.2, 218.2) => 27.7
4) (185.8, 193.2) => 27.3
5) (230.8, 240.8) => 26.7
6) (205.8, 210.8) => 29.5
